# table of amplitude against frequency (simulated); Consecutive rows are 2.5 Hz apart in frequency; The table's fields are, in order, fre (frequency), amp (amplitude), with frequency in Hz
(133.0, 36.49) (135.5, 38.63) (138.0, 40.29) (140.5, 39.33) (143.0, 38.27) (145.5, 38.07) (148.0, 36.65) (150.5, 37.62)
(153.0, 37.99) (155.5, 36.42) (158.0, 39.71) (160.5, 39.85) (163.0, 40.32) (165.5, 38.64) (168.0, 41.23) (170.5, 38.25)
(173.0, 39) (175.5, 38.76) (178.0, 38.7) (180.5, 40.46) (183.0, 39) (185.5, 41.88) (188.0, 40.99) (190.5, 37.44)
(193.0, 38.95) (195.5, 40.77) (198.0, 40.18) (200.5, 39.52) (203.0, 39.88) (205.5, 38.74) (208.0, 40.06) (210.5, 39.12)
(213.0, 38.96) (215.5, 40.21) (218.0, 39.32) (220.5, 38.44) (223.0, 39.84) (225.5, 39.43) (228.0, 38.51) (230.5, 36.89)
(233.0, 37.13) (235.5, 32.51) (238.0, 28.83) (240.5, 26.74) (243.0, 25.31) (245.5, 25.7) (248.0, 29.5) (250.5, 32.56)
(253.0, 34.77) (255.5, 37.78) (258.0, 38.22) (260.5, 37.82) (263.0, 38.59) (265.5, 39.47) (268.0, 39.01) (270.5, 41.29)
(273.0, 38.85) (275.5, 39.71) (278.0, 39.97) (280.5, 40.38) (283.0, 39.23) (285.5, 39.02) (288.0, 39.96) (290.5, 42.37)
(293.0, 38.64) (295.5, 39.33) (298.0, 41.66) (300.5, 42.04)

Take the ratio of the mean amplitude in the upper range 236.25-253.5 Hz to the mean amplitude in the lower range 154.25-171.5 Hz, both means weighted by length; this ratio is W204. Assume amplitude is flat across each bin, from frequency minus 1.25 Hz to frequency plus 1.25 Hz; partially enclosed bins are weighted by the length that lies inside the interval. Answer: 0.74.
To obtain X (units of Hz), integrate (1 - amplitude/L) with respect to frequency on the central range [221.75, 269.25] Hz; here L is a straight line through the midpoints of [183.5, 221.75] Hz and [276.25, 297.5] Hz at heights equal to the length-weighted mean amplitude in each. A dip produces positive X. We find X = 6.1 Hz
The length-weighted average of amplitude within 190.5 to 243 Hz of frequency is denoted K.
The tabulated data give 37.4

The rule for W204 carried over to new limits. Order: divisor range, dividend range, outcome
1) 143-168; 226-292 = 0.94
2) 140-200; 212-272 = 0.91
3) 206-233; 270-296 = 1.02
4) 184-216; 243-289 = 0.93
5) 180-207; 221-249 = 0.83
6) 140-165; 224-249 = 0.84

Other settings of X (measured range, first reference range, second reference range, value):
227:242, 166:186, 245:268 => 1.4 Hz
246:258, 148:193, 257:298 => 1.8 Hz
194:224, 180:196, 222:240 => -1.4 Hz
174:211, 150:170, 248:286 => -0.9 Hz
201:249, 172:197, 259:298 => 4.8 Hz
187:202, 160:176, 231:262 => -1.0 Hz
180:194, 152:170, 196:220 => -0.1 Hz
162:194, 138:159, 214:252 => -2.4 Hz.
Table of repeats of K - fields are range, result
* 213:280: 36.1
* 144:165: 38.3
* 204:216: 39.4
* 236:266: 32.8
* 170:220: 39.5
